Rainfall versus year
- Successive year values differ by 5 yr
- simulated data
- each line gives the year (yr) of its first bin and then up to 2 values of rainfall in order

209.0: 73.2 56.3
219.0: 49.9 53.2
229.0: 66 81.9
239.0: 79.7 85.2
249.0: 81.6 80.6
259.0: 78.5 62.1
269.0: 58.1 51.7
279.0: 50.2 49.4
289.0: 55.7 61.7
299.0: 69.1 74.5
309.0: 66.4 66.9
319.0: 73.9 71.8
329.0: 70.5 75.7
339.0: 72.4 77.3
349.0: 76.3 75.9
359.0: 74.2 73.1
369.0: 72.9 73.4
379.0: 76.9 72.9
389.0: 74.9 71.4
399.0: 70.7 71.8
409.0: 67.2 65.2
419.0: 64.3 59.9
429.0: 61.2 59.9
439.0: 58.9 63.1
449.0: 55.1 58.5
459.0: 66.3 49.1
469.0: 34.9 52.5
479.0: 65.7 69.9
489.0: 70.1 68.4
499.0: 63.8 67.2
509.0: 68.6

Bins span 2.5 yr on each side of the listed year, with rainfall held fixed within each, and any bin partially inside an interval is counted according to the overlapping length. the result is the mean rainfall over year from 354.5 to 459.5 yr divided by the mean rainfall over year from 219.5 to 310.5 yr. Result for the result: 1.0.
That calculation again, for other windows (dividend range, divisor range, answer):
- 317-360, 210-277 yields 1.09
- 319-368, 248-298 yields 1.18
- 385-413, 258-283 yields 1.22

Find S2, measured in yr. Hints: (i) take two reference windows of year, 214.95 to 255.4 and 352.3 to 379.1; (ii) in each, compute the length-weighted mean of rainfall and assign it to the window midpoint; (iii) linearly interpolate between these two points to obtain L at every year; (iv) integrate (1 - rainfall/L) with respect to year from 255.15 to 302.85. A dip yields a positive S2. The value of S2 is 7.7 yr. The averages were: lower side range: 71.4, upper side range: 74.1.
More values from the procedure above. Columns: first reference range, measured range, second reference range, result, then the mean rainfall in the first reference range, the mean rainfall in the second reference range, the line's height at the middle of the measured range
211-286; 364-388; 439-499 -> -4.55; 65.8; 59.6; 62.2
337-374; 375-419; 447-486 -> -2.12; 74.5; 56.3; 67.7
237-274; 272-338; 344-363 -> 8.72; 73.5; 75.5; 74.5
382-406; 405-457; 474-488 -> 5.78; 72.3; 65.3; 69.4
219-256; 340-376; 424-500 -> -4.59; 73.7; 59.8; 66.2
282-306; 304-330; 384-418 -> -2.64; 62.1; 70.1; 63.8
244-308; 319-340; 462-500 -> -2.98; 65.3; 59.3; 63.7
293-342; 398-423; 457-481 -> -3.02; 70.6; 53.2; 59.9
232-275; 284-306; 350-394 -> 3.20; 73.9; 74.2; 74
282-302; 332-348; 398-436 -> -3.53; 59.6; 64.9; 61.6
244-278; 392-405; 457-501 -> -1.62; 69.2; 60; 63.4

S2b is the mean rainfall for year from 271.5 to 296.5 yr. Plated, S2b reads 53.7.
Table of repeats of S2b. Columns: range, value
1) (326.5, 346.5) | 74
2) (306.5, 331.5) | 69.9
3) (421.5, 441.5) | 60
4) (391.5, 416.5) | 69.3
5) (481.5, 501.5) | 68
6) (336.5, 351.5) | 75.3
